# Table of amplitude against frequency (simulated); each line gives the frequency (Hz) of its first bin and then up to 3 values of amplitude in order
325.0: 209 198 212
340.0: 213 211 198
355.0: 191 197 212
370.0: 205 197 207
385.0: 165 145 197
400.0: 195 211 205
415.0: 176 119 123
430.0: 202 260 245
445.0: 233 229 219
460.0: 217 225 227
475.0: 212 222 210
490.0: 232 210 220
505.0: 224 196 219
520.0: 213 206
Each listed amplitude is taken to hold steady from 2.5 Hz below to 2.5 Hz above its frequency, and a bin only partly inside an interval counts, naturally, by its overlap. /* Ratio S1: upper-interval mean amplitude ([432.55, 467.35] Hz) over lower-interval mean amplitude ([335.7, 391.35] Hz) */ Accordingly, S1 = 1.2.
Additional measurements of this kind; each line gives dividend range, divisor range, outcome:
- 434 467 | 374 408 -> 1.23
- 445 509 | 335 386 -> 1.10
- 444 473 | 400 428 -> 1.32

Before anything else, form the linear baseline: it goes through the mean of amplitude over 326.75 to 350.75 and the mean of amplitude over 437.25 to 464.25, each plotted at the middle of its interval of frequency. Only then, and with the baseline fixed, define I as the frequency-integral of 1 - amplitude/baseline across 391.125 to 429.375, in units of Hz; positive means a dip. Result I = 7.84 Hz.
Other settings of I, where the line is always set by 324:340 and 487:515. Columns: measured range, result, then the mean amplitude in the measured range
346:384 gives 1.6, 200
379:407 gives 3.4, 185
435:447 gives -1.7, 244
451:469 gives -0.6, 222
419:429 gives 3.7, 133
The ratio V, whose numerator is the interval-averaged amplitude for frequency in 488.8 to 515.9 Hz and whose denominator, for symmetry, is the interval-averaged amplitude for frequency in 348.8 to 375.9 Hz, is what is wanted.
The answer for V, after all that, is 1.08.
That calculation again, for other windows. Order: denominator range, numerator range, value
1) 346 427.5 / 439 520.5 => 1.20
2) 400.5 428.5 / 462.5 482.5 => 1.30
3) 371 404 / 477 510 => 1.17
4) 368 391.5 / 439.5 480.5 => 1.21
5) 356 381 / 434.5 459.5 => 1.15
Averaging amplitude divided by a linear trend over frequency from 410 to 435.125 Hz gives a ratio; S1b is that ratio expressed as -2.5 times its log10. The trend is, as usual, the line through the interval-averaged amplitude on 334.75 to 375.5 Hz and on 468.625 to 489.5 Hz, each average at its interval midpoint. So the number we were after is 0.23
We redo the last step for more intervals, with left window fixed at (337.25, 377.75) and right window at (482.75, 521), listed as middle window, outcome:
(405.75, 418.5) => 0.110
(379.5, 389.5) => 0.183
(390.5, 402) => 0.106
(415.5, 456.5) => 0.042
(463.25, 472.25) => -0.066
